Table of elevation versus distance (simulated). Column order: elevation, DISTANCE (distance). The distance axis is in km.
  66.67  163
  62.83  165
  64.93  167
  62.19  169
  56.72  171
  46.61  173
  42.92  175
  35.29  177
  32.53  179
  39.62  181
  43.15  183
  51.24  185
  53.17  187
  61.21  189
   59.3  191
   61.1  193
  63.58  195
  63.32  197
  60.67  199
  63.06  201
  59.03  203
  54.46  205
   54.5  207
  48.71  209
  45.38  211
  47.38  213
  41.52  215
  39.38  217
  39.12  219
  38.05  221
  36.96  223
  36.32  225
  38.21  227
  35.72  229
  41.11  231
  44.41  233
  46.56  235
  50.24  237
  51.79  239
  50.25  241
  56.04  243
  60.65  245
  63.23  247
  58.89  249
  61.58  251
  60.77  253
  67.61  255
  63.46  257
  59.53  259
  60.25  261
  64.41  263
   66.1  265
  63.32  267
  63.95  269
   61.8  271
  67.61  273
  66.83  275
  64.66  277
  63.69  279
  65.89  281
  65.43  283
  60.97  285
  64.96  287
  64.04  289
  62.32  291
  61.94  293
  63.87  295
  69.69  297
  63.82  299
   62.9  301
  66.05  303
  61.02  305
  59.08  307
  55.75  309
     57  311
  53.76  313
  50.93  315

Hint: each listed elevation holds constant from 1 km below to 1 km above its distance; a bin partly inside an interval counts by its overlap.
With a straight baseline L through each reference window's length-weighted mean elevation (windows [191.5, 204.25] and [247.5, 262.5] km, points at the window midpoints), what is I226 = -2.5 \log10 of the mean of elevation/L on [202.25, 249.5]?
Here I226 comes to 0.29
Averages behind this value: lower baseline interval 61.6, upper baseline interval 61.9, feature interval 47.2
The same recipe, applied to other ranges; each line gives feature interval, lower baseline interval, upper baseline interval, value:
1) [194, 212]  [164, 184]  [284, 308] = -0.10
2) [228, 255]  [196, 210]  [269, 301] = 0.15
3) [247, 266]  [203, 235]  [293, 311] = -0.20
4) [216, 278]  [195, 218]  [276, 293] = 0.09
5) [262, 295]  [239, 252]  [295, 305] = -0.04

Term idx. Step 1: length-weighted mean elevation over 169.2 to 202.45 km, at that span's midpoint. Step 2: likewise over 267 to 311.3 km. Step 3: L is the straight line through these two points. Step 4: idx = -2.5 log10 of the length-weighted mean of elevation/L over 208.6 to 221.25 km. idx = 0.282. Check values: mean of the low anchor 52.4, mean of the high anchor 63.4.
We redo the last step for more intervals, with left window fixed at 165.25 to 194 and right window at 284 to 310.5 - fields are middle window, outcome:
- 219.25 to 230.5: 0.43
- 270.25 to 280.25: -0.08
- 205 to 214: 0.09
